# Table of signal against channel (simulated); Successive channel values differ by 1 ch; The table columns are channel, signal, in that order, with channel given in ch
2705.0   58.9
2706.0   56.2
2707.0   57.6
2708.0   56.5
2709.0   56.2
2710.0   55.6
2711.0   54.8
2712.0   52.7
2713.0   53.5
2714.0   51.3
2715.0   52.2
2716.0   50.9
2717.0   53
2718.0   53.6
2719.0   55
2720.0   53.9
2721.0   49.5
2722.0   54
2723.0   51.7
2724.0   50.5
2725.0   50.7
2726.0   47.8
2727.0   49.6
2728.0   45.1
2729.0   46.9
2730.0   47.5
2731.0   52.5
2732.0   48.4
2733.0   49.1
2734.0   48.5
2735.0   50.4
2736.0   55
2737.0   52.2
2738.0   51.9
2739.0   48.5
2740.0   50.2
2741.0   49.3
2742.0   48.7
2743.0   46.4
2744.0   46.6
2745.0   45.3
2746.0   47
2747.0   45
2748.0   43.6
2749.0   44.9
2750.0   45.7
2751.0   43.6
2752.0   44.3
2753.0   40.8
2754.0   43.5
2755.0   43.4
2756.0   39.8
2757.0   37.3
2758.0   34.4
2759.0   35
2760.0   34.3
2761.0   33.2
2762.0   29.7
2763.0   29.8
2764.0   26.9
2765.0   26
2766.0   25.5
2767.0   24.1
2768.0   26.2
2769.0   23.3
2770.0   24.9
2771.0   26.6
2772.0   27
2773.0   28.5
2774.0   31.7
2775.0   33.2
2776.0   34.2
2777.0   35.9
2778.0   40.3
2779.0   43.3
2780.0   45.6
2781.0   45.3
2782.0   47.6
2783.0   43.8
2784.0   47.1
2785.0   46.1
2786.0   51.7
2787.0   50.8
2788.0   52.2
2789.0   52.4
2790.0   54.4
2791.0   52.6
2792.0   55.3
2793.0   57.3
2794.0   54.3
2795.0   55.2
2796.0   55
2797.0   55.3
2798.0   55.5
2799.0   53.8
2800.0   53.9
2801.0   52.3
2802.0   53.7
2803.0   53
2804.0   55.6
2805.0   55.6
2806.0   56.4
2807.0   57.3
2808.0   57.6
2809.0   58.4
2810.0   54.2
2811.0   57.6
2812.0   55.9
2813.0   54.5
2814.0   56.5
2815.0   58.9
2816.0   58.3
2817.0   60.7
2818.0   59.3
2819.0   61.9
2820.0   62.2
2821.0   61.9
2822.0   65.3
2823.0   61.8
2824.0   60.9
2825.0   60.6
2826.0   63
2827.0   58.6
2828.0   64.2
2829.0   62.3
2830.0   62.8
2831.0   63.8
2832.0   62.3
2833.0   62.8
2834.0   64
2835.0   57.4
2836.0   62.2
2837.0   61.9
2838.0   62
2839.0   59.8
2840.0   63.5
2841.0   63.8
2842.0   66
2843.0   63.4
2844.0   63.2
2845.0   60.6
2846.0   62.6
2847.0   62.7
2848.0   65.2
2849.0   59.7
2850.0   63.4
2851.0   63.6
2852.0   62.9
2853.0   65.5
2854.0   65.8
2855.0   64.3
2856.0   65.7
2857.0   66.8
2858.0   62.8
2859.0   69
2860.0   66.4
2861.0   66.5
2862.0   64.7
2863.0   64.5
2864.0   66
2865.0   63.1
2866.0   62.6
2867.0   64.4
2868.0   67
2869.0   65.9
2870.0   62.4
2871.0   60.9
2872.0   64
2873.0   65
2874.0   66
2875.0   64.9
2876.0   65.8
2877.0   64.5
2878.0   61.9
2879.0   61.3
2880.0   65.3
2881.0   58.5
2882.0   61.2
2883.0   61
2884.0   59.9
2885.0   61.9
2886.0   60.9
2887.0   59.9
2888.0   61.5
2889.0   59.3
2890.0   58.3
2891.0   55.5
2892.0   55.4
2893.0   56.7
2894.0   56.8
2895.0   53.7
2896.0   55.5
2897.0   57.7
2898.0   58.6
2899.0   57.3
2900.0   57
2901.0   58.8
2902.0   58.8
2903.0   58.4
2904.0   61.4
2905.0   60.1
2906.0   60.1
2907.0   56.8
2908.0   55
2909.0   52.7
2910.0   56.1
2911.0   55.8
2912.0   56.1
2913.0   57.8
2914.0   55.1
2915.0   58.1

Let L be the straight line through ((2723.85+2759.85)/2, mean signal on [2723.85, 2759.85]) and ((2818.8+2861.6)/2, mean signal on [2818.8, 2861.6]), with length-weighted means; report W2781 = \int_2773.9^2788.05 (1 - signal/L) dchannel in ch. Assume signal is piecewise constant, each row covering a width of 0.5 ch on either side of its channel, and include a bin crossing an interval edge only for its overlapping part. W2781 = 2.60 ch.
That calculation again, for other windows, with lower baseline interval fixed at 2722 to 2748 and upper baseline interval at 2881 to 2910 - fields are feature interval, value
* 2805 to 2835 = -3.4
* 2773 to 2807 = 1.9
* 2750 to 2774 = 8.4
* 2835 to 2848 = -1.8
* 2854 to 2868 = -2.2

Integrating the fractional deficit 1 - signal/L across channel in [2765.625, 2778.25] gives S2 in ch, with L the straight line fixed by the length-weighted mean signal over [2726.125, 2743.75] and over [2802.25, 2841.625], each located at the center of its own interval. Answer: 5.8 ch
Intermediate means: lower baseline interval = 49.3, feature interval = 29.2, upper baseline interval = 59.9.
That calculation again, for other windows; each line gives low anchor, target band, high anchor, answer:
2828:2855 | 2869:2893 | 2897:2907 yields -0.5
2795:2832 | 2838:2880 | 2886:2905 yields -4.3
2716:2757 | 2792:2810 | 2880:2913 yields -1.1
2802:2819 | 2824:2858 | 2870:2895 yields -2.5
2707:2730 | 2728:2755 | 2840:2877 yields 3.3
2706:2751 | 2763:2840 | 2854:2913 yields 6.5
